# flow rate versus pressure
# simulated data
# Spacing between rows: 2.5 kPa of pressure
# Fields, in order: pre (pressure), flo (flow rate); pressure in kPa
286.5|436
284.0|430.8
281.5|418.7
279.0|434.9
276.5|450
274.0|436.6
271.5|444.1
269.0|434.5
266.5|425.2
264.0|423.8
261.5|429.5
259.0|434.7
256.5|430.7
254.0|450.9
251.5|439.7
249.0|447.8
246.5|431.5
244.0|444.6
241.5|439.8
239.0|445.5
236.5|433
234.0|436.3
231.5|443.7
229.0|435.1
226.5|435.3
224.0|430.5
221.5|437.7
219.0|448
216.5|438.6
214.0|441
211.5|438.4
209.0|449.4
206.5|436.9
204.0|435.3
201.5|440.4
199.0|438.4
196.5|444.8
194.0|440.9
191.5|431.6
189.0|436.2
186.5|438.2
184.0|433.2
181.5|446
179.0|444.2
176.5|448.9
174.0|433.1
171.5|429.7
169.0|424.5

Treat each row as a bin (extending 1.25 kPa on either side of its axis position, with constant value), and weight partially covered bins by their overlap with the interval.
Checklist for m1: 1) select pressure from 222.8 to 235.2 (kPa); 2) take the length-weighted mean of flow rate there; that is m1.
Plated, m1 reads 436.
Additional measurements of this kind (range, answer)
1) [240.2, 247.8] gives 439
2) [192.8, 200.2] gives 441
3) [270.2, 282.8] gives 437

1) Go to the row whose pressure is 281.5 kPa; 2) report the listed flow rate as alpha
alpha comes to 418.7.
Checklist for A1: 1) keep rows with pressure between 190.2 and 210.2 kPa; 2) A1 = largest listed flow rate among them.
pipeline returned 449.4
